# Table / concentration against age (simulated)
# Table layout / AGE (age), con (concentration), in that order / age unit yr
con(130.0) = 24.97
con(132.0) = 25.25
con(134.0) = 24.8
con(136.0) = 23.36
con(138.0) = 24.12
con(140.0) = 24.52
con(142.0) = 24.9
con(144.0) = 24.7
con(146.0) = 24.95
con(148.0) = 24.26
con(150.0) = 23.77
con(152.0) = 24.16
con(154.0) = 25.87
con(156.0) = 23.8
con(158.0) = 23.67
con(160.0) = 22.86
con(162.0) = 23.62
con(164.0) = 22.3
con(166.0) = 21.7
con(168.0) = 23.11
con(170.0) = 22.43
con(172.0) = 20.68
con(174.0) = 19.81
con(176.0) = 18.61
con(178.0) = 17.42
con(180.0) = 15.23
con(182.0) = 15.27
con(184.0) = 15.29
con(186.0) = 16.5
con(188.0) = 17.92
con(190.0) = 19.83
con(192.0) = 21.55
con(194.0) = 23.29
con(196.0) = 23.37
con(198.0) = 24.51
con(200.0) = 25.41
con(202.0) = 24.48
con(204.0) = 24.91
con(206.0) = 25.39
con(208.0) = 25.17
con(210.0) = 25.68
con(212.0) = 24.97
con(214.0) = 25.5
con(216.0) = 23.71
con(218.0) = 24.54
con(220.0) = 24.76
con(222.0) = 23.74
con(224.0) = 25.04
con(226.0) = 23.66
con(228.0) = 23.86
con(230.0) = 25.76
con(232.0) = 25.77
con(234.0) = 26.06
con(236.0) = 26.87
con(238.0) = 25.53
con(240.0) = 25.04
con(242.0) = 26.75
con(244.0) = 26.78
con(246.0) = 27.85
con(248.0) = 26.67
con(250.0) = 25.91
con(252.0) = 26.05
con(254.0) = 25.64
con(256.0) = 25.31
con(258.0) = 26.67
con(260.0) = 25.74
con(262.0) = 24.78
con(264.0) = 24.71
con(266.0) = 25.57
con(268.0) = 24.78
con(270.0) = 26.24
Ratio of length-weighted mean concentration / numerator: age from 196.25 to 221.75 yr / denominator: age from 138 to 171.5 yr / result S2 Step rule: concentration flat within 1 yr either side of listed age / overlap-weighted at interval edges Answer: 1.05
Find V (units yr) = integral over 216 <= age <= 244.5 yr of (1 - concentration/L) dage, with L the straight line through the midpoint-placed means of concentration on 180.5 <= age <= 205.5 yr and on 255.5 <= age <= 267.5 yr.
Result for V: -2.2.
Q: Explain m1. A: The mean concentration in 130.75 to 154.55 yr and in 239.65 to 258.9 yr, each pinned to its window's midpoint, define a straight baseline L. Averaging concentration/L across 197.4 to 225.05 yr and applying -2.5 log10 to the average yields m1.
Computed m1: 0.036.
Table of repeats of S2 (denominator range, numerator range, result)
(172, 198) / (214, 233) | 1.30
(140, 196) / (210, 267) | 1.19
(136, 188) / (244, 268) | 1.19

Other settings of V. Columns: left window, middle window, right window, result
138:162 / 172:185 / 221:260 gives 3.9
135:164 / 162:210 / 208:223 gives 6.4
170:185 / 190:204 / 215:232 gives -2.0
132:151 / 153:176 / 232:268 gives 2.0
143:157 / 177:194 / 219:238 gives 4.8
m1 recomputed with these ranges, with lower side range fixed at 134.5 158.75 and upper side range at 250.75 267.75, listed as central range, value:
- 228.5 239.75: -0.02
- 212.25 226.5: 0.03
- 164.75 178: 0.18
